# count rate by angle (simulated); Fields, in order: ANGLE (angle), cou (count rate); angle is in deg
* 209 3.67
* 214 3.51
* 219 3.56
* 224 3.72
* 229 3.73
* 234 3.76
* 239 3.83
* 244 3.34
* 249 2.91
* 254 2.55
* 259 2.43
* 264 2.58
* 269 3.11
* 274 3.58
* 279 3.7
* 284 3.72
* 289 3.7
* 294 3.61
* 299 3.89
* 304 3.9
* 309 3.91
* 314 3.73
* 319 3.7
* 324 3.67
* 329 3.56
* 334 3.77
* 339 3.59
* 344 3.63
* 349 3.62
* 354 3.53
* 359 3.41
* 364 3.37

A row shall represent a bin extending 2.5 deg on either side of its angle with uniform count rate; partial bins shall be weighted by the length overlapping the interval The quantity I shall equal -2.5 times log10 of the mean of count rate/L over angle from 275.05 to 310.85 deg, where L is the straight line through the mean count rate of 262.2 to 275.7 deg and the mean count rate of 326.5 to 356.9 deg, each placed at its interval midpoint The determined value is -0.156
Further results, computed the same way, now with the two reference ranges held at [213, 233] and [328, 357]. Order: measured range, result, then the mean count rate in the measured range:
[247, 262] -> 0.357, 2.62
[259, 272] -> 0.287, 2.79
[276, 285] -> -0.020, 3.7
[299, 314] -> -0.072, 3.87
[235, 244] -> -0.011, 3.68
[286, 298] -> -0.017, 3.69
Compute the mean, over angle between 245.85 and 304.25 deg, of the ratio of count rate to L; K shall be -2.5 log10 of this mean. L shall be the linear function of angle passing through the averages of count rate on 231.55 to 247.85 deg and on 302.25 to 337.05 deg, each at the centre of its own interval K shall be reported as 0.117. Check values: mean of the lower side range 3.58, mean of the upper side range 3.74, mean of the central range 3.28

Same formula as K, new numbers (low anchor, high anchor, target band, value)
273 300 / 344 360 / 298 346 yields -0.03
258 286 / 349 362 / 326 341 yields -0.07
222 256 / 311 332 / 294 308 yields -0.07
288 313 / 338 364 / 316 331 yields 0.01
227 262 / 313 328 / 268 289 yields -0.05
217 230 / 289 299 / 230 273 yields 0.18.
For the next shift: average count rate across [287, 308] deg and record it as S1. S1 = 3.79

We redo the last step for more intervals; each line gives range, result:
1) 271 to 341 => 3.71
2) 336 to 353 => 3.61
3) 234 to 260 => 3.12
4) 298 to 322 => 3.82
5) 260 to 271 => 2.78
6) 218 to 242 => 3.72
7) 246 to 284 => 3.03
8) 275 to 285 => 3.69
